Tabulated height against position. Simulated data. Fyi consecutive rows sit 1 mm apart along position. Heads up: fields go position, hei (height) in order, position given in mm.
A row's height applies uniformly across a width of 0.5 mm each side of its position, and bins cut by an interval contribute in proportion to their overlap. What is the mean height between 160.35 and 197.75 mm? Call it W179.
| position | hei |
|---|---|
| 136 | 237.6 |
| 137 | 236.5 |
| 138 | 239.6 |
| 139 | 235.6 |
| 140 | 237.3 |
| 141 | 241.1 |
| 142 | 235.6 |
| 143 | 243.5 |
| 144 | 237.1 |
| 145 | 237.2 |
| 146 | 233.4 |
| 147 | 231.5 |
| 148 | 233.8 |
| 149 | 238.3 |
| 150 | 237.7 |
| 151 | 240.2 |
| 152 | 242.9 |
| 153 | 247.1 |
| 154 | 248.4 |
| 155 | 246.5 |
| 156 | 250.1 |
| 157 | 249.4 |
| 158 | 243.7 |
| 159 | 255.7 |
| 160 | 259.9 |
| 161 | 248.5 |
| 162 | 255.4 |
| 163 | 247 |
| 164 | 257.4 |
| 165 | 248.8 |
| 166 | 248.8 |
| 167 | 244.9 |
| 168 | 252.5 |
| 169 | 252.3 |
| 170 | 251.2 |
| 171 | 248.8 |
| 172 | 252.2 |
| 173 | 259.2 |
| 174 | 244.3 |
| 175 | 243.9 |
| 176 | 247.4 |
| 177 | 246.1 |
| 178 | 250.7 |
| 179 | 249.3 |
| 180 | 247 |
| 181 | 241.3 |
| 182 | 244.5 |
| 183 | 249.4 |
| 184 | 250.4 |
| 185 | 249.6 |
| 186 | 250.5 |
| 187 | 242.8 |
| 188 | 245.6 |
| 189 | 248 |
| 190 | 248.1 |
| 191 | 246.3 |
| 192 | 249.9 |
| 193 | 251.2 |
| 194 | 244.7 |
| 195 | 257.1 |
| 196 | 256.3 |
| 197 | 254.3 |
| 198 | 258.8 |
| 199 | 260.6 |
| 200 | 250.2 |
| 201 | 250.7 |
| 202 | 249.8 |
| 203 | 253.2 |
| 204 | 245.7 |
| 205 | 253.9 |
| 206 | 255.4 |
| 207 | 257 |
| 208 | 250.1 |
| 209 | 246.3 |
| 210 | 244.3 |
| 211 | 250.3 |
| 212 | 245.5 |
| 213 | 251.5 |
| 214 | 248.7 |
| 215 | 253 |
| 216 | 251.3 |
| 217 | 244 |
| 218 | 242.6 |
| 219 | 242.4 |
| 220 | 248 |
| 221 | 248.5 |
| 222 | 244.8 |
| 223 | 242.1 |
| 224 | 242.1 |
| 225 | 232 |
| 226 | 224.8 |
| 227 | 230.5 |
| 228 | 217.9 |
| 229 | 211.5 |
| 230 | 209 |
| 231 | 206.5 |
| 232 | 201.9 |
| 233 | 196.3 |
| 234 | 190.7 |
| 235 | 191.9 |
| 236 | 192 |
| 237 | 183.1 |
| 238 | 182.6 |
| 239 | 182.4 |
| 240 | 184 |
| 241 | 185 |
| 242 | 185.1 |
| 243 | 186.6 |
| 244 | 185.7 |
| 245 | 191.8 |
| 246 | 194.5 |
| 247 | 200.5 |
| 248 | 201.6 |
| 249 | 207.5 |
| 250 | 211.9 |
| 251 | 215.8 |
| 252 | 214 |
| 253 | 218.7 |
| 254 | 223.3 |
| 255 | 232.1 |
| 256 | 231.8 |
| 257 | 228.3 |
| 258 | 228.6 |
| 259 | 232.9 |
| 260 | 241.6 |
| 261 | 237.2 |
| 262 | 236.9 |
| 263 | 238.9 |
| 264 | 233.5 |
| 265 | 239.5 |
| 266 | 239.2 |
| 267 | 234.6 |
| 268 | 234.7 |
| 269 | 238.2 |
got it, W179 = 249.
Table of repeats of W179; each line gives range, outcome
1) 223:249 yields 201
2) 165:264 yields 233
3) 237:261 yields 207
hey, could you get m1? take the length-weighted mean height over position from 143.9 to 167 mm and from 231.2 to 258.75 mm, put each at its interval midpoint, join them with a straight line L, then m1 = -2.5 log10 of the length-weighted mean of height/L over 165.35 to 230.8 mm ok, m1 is -0.101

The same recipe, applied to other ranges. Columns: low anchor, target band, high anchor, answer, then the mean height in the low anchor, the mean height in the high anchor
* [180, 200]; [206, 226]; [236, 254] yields -0.10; 250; 197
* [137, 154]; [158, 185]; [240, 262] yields -0.08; 238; 212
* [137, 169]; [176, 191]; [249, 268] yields -0.03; 244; 229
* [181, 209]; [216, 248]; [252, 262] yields 0.13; 251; 230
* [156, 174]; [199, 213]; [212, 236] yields -0.07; 251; 229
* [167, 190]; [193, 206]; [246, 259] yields -0.06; 248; 218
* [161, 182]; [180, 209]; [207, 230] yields -0.02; 249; 241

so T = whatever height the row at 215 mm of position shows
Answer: 253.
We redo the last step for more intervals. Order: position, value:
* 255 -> 232.1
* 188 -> 245.6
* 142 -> 235.6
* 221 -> 248.5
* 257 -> 228.3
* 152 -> 242.9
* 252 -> 214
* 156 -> 250.1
